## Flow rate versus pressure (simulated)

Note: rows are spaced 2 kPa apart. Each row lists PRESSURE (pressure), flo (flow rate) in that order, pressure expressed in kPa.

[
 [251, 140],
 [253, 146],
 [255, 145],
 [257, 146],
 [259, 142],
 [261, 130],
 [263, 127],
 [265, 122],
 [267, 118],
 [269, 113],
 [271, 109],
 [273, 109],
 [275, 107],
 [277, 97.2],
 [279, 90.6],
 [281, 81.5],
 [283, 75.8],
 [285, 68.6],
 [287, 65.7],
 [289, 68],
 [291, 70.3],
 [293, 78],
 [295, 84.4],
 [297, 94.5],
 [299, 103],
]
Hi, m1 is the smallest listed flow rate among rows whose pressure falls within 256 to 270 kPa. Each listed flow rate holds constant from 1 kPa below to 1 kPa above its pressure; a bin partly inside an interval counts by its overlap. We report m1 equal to 113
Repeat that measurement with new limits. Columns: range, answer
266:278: 97.2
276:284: 75.8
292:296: 78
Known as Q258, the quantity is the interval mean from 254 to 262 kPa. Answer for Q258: 141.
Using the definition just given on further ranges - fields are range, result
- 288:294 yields 72.1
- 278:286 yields 79.1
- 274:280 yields 98.3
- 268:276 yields 110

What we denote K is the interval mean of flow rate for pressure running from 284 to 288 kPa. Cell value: 67.2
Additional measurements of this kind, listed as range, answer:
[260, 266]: 126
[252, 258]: 146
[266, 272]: 113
